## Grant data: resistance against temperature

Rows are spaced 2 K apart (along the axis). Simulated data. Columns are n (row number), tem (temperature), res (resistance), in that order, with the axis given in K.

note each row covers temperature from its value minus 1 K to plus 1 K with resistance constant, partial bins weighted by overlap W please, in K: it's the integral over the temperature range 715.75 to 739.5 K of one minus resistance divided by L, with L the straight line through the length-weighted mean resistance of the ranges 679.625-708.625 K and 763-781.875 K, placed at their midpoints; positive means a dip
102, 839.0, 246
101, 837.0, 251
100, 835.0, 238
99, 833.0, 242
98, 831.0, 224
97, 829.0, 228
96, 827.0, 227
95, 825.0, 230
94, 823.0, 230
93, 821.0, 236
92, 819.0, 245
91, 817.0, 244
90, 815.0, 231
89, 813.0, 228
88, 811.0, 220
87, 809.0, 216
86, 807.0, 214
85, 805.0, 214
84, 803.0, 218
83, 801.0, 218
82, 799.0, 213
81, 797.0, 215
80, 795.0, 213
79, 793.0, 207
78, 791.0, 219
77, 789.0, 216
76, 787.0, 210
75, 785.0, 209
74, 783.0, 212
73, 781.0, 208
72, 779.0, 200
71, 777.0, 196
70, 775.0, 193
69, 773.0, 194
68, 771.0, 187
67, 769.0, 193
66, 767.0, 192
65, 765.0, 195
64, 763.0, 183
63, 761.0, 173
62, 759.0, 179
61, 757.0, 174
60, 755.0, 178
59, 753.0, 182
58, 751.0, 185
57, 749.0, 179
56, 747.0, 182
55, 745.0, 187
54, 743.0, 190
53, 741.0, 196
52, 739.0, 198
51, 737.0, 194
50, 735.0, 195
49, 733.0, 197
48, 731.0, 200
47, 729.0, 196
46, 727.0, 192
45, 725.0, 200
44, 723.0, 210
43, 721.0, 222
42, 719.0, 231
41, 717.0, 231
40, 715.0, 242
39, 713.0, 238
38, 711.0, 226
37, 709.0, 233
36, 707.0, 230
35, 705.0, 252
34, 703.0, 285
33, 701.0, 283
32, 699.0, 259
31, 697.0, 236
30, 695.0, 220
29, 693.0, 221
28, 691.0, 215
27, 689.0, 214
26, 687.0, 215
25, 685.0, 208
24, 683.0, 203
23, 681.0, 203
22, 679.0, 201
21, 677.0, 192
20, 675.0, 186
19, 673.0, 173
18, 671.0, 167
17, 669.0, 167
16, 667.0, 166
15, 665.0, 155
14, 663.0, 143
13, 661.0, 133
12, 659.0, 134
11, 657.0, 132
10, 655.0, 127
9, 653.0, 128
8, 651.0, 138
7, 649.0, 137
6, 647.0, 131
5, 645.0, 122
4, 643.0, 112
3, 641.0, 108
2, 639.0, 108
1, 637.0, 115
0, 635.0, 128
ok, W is 1.1 K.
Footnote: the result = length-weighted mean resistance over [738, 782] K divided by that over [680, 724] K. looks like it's 0.8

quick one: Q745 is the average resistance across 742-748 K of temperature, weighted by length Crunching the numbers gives 186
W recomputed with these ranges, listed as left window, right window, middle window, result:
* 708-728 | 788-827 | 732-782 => 7.5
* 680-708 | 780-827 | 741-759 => 3.4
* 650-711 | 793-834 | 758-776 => 2.2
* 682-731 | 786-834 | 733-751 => 2.8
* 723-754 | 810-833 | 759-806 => 2.3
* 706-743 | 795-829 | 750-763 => 2.3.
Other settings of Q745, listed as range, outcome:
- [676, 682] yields 199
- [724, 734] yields 197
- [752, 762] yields 177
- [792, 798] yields 212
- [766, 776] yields 192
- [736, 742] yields 196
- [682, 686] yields 206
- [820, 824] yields 233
